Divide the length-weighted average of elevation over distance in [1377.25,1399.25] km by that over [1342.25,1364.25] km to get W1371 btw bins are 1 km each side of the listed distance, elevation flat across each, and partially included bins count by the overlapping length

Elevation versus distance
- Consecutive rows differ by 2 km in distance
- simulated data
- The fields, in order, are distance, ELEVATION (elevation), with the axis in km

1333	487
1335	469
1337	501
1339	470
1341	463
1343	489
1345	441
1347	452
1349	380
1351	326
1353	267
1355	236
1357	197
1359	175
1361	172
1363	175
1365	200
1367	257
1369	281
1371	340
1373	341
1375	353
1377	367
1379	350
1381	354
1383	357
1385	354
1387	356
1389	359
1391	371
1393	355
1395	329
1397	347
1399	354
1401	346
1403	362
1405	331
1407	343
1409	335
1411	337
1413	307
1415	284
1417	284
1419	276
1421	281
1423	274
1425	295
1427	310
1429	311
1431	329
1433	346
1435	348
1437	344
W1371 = 1.2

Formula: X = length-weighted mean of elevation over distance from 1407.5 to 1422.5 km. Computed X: 301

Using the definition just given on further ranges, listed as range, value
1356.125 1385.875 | 285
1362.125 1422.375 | 323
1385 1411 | 349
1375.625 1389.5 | 357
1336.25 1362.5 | 347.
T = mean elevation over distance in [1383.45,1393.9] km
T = 359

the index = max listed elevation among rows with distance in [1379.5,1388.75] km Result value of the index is 357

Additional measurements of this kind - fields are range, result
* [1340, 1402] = 489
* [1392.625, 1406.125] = 362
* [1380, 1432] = 371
